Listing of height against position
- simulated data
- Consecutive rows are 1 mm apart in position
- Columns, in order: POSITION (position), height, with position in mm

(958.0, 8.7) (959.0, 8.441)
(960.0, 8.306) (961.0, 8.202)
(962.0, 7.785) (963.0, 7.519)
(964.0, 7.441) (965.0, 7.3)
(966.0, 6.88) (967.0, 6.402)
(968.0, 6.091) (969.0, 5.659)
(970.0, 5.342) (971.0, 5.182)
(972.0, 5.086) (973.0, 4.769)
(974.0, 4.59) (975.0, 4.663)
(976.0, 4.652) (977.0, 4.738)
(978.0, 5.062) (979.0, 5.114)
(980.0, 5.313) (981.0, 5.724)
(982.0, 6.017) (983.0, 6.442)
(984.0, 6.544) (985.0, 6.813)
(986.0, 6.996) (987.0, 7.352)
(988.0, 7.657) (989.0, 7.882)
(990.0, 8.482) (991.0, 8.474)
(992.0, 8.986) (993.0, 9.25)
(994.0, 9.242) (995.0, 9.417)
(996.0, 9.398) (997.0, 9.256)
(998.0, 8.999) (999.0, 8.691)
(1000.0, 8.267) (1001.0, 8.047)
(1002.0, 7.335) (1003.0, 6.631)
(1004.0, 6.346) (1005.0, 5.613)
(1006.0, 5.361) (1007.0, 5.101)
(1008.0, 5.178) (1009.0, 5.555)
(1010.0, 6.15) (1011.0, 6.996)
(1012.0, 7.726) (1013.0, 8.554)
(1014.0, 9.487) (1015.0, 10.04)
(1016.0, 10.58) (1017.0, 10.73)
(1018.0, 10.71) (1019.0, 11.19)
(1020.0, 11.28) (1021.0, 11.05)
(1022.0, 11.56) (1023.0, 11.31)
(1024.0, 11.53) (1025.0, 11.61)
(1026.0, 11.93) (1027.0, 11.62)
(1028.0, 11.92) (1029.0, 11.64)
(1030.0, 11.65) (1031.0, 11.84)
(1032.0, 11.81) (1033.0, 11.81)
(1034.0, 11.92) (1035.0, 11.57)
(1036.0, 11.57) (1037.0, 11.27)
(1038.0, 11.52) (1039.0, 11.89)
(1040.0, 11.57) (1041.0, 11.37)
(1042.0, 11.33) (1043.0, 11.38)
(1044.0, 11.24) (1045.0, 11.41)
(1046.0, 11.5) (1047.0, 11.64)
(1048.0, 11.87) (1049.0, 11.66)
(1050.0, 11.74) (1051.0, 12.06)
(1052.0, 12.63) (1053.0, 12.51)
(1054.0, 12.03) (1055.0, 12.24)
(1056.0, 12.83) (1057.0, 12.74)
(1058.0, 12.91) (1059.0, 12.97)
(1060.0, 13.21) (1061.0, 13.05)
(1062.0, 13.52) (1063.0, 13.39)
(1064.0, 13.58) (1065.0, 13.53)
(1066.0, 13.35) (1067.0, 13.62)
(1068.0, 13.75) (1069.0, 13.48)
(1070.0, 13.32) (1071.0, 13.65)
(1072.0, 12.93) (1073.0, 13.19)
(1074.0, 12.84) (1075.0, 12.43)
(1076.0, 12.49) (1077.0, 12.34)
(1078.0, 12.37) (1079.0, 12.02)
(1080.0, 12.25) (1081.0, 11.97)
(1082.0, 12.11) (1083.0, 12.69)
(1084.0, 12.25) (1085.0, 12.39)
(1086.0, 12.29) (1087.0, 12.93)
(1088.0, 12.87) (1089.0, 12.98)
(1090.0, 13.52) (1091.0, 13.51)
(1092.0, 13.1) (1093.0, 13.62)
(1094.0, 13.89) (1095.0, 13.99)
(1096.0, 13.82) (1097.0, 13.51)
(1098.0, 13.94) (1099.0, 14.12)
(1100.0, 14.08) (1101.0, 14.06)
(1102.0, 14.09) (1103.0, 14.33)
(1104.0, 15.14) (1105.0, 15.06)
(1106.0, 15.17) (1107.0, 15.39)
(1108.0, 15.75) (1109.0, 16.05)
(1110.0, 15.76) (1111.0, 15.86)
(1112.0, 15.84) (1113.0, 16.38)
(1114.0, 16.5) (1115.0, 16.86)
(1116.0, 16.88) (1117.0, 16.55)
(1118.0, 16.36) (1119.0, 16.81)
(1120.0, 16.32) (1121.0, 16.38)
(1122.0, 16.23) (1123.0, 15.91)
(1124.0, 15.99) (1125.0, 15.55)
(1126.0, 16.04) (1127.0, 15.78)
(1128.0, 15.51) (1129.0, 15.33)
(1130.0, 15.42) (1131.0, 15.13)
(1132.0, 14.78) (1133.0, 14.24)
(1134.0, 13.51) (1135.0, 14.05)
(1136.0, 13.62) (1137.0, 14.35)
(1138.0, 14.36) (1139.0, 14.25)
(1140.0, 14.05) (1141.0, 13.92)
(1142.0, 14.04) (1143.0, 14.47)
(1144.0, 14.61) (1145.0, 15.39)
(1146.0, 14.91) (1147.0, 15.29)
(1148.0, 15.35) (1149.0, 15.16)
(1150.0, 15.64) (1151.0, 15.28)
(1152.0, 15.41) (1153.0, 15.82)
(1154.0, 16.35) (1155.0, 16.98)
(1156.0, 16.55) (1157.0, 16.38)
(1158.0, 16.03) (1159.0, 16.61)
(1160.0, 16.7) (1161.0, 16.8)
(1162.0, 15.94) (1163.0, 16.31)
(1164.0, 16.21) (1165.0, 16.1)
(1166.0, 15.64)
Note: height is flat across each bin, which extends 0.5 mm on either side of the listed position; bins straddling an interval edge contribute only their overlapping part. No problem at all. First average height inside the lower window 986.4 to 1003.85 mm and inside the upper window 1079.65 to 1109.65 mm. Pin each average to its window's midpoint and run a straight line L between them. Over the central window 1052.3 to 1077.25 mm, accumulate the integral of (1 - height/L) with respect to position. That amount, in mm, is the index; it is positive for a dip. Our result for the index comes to -1.93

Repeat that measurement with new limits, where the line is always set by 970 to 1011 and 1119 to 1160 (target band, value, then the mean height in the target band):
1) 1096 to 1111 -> -1.70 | 14.8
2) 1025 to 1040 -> -4.18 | 11.7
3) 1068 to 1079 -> -1.33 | 12.9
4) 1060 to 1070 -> -2.20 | 13.5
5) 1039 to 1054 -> -2.65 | 11.7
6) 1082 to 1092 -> -0.41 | 12.8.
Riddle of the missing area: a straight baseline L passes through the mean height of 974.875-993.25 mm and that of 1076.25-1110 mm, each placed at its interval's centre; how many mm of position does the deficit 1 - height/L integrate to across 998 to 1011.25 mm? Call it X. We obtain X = 2.12 mm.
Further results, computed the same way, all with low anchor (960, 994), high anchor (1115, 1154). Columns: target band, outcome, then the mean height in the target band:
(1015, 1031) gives -3.9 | 11.3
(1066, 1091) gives -1.3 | 12.8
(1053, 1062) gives -1.4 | 12.8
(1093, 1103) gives -0.5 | 13.9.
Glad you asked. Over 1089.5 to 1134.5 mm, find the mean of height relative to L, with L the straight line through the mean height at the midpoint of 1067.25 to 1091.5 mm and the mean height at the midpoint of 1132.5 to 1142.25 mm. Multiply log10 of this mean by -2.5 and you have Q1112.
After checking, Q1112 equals -0.13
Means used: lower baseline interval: 12.8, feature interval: 15.2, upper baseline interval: 14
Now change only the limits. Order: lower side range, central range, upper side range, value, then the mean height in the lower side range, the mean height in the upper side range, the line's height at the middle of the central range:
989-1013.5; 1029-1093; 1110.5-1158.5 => -0.125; 7.63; 15.5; 11.1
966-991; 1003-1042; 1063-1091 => -0.092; 6.01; 12.9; 9.08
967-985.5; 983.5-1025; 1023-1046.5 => -0.018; 5.46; 11.6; 8.4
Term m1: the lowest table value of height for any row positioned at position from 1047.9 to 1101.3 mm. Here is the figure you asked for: 11.66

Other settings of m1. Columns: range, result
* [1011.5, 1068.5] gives 7.726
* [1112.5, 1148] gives 13.51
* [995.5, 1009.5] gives 5.101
